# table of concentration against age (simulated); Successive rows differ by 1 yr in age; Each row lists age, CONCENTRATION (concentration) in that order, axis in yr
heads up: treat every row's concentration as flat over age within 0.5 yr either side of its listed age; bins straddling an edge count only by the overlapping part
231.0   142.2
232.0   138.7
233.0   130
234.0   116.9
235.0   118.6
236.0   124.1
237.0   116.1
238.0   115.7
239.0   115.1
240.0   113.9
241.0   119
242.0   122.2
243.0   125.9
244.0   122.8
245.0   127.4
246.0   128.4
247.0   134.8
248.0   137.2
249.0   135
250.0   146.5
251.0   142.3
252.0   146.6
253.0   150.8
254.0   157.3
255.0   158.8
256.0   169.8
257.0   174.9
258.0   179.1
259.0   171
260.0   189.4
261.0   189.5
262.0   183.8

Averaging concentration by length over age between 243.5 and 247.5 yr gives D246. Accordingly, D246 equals 128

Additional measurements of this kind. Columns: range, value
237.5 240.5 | 115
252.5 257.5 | 162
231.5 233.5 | 134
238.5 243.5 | 119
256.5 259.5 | 175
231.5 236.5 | 126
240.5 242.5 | 121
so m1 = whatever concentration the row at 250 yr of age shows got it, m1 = 146.5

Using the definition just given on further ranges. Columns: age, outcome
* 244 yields 122.8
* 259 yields 171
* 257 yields 174.9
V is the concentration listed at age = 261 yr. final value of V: 189.5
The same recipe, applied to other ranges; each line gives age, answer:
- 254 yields 157.3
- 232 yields 138.7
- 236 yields 124.1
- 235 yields 118.6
